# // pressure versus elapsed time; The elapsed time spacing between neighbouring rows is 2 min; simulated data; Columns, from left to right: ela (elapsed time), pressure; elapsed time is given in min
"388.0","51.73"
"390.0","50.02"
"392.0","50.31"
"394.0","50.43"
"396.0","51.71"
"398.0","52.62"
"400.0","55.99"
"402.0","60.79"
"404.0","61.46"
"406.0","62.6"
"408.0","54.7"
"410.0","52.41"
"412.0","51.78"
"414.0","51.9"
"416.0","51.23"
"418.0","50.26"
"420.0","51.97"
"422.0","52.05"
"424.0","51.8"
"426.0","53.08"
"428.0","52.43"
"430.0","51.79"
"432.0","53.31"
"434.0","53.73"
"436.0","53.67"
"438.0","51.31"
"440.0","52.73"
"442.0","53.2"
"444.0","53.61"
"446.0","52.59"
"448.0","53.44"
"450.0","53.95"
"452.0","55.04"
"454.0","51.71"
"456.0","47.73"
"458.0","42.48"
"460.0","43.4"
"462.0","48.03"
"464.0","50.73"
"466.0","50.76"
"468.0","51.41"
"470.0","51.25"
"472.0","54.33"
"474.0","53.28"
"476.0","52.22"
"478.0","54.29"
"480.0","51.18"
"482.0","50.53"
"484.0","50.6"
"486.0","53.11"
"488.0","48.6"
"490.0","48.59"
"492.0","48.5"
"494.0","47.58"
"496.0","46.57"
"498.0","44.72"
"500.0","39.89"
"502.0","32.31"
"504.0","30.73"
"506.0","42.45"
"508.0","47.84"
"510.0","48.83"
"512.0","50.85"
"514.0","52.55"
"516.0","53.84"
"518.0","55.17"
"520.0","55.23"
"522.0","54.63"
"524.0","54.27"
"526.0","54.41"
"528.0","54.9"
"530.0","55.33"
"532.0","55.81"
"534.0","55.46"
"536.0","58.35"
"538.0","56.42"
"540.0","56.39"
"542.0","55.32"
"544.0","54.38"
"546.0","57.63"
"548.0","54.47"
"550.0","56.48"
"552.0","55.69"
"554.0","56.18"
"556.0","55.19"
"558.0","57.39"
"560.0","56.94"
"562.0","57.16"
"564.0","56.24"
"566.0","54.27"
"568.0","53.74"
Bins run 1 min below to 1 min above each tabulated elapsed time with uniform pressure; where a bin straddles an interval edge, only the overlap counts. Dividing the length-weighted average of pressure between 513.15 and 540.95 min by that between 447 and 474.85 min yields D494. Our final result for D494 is 1.1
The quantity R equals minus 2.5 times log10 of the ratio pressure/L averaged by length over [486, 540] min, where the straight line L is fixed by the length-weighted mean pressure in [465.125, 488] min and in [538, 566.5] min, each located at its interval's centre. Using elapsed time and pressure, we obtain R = 0.08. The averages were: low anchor 51.9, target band 49.9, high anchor 56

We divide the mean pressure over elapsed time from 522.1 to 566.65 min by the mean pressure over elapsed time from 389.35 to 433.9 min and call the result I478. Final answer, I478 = 1.0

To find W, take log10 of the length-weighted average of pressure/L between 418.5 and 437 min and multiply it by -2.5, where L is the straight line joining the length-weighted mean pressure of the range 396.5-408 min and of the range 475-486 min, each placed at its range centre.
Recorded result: 0.069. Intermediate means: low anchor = 58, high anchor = 51.9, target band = 52.6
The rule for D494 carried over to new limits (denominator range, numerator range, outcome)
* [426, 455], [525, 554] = 1.05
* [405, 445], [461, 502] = 0.93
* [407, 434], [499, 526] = 0.92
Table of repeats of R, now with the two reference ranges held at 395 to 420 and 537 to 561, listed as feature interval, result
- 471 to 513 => 0.17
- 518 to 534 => 0.02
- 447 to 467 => 0.11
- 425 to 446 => 0.04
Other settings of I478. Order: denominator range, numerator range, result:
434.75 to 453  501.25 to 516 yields 0.84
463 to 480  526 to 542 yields 1.07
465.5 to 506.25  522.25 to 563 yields 1.17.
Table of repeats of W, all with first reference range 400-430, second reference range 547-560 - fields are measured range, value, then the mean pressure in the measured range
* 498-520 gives 0.21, 45.9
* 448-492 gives 0.09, 50.6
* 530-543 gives -0.01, 56.2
